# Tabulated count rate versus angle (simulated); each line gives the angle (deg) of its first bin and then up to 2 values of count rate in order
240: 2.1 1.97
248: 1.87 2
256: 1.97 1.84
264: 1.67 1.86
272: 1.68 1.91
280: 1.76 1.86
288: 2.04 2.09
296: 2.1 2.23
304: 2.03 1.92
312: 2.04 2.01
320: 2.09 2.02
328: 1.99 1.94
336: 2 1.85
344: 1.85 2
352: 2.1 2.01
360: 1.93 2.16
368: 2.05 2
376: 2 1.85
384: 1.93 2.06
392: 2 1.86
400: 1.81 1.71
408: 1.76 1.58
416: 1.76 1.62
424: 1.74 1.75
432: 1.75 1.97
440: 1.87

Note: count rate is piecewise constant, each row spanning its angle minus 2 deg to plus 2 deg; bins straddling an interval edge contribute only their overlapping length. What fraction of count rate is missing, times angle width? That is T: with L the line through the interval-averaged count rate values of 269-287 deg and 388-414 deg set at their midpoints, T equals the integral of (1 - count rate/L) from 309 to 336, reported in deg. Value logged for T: -2.9 deg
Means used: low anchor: 1.82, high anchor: 1.81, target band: 2.01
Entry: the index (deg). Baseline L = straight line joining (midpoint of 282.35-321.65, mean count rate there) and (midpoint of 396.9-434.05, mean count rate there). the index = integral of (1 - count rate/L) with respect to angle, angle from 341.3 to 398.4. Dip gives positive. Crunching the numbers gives -4.1 deg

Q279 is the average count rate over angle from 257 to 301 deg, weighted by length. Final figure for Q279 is 1.91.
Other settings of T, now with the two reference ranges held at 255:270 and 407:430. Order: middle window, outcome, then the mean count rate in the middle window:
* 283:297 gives -1.75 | 2.03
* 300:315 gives -2.00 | 2.03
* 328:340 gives -1.26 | 1.95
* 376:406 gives -3.04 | 1.9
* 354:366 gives -1.97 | 2.03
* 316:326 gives -1.50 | 2.05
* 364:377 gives -2.26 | 2.04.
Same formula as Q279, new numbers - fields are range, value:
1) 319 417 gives 1.93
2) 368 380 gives 1.98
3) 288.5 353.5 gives 2.02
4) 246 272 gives 1.85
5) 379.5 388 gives 1.94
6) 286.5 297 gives 2.08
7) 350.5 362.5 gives 2.02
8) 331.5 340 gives 1.95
